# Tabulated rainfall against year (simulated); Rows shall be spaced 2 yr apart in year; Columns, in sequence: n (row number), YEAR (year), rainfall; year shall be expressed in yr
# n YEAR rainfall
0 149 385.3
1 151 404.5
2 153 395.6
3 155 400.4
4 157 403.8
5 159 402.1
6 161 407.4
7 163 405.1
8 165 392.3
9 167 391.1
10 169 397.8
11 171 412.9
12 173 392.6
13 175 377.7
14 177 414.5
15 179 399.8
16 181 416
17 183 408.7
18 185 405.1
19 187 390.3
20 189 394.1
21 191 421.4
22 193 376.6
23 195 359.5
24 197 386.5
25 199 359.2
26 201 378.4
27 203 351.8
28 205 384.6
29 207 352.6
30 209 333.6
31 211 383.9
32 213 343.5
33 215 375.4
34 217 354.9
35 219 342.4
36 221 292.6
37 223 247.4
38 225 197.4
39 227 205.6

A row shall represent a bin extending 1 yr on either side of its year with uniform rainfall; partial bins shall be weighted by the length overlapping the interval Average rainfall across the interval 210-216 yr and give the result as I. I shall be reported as 368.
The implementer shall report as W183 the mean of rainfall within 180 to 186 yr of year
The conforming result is 410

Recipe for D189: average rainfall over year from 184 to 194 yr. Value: 398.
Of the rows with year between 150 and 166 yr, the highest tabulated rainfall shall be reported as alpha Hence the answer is 407.4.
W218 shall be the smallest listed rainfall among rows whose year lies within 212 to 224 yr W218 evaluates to 247.4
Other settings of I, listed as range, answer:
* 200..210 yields 360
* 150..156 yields 400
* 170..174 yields 403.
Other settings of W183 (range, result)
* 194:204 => 367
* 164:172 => 399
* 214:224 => 323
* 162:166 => 399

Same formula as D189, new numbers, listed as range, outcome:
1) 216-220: 349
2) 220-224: 270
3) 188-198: 388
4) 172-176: 385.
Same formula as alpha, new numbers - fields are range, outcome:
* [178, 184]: 416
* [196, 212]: 386.5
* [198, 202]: 378.4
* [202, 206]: 384.6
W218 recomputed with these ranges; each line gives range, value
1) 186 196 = 359.5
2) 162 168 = 391.1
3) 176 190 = 390.3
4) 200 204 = 351.8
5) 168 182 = 377.7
